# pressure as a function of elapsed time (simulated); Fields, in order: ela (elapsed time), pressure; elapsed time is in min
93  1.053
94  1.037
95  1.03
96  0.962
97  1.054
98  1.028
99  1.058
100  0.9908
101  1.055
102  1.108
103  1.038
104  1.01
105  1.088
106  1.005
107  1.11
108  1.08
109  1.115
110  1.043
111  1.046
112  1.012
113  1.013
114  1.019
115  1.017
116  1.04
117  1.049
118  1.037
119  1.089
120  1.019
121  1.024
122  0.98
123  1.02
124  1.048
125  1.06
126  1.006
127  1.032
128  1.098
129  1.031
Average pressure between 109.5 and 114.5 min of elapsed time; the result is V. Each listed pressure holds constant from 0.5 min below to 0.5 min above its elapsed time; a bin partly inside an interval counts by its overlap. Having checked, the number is 1.03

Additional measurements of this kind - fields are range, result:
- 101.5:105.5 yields 1.06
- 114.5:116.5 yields 1.03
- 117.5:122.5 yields 1.03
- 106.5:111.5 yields 1.08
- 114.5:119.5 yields 1.05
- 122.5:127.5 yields 1.03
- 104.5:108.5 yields 1.07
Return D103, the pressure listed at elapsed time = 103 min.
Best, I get 1.038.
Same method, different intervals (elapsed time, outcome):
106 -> 1.005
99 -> 1.058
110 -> 1.043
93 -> 1.053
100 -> 0.9908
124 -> 1.048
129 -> 1.031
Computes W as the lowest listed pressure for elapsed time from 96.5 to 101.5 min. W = 0.9908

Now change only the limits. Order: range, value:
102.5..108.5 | 1.005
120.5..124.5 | 0.98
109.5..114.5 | 1.012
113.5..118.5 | 1.017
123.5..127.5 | 1.006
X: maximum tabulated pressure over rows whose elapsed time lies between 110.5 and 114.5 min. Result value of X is 1.046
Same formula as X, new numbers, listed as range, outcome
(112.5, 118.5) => 1.049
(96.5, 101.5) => 1.058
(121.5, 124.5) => 1.048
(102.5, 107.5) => 1.11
